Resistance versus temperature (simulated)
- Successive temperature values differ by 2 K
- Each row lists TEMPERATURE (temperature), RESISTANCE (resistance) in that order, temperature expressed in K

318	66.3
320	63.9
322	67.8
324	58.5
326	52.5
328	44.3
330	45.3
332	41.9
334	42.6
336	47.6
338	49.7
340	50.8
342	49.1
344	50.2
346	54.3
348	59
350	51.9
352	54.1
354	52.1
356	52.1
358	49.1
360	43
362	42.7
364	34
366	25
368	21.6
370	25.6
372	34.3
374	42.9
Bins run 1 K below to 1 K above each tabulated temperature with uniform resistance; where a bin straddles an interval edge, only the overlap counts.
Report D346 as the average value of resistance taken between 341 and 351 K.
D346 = 52.9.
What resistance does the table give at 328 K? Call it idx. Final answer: 44.3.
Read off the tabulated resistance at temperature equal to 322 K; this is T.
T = 67.8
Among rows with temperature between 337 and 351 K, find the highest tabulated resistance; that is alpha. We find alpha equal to 59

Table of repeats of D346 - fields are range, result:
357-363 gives 44.9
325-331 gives 47.4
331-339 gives 45.5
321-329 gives 55.8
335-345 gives 49.5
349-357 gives 52.5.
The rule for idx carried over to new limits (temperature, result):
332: 41.9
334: 42.6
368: 21.6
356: 52.1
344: 50.2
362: 42.7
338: 49.7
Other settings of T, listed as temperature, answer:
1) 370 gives 25.6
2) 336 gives 47.6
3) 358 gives 49.1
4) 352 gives 54.1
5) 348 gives 59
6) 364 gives 34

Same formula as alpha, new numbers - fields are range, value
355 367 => 52.1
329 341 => 50.8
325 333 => 52.5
